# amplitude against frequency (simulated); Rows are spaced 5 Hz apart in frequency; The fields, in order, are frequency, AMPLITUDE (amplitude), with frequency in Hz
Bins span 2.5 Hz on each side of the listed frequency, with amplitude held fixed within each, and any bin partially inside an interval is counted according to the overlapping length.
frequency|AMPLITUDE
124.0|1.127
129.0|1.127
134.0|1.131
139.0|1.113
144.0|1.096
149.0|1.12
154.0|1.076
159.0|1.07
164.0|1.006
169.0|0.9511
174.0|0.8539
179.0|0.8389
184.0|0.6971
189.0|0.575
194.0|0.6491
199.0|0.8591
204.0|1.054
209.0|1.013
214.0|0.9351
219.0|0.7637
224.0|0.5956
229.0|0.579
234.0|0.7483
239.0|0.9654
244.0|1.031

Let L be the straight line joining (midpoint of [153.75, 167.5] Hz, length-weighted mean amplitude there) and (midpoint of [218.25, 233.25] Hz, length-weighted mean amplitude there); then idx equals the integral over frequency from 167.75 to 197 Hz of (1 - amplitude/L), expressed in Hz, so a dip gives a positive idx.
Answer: 5.1 Hz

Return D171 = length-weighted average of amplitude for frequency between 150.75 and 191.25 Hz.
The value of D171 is 0.89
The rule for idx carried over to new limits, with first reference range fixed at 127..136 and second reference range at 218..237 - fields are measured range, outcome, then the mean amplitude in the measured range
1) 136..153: -0.7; 1.11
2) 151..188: 1.4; 0.916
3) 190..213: -2.5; 0.876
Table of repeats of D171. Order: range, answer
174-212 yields 0.817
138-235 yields 0.878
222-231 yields 0.587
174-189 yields 0.75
